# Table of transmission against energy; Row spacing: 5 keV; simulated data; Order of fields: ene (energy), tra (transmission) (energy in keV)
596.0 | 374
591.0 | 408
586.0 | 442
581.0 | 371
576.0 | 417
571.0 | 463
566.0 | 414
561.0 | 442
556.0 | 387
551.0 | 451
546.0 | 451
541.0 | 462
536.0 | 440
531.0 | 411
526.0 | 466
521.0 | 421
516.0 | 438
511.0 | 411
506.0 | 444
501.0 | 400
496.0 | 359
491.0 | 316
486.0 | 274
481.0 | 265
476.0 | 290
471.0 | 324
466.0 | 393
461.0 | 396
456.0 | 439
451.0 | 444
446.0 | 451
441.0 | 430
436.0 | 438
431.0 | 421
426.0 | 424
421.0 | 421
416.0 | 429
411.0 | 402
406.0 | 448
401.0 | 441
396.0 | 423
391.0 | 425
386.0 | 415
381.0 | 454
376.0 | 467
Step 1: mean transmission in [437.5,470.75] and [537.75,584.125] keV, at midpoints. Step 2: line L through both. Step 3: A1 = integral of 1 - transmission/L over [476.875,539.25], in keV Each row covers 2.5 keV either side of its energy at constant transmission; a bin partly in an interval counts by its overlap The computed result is 5.7 keV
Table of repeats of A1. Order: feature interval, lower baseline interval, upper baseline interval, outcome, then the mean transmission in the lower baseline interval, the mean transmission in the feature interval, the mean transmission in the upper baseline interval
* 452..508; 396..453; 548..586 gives 9.4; 431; 356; 423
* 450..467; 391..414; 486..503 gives -1.8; 428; 418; 345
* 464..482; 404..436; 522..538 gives 4.6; 425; 320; 437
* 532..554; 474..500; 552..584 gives -3.6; 307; 447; 418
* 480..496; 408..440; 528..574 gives 4.9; 423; 298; 436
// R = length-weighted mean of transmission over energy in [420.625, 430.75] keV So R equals 422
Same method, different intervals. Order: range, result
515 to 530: 439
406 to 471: 421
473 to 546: 387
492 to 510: 395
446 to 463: 431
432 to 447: 437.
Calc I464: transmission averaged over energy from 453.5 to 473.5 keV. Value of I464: 388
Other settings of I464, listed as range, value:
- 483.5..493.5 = 295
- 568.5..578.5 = 440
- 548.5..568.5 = 424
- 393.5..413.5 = 428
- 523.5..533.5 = 438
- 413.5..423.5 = 425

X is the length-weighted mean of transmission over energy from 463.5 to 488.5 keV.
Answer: 309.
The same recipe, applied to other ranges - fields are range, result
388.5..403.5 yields 430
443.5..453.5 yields 448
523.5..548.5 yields 446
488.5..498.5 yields 338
